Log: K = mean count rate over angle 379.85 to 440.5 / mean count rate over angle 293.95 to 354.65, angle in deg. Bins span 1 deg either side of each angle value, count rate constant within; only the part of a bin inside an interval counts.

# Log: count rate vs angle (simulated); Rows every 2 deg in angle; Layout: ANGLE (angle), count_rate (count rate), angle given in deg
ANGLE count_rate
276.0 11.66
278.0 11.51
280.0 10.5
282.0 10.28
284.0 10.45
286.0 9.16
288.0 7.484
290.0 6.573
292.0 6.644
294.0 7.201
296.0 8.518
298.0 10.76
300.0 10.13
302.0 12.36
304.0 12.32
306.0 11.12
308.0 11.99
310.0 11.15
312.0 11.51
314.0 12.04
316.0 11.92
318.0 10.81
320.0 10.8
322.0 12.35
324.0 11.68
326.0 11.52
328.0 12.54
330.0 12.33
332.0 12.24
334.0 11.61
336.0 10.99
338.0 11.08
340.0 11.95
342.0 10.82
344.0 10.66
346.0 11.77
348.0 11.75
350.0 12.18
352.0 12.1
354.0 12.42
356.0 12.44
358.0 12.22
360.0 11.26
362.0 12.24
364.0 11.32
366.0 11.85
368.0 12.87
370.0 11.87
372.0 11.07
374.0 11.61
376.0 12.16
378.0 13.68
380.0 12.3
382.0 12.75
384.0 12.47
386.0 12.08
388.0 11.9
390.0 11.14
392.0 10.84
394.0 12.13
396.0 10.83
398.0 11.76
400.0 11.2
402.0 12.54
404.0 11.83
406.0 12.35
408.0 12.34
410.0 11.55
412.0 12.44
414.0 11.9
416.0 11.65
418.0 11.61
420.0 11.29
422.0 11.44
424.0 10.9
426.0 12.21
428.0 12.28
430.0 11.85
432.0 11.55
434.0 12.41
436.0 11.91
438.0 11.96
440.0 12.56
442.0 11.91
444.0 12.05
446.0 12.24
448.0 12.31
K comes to 1.04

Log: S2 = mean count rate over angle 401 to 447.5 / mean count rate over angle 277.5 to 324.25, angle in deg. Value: 1.2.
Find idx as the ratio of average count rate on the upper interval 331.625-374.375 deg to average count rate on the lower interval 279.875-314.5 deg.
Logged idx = 1.18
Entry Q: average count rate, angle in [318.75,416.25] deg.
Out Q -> 11.9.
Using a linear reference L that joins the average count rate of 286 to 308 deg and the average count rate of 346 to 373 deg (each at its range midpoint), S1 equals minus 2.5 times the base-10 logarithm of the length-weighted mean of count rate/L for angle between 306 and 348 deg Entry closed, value -0.09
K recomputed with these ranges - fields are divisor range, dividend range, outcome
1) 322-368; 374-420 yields 1.01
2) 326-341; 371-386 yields 1.04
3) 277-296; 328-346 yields 1.30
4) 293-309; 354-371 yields 1.14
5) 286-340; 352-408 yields 1.11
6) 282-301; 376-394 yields 1.41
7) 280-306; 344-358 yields 1.27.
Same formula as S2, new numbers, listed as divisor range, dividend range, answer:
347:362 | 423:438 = 0.98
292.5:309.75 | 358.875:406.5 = 1.14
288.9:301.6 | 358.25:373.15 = 1.39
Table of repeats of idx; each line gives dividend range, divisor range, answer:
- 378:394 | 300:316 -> 1.03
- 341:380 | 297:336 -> 1.03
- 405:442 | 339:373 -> 1.01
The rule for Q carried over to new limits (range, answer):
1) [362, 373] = 11.8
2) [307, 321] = 11.5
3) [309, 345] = 11.6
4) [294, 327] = 11.2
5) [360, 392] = 12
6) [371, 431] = 11.9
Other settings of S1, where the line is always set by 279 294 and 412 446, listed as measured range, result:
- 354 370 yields -0.17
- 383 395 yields -0.08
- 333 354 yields -0.16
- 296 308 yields -0.24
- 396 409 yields -0.06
